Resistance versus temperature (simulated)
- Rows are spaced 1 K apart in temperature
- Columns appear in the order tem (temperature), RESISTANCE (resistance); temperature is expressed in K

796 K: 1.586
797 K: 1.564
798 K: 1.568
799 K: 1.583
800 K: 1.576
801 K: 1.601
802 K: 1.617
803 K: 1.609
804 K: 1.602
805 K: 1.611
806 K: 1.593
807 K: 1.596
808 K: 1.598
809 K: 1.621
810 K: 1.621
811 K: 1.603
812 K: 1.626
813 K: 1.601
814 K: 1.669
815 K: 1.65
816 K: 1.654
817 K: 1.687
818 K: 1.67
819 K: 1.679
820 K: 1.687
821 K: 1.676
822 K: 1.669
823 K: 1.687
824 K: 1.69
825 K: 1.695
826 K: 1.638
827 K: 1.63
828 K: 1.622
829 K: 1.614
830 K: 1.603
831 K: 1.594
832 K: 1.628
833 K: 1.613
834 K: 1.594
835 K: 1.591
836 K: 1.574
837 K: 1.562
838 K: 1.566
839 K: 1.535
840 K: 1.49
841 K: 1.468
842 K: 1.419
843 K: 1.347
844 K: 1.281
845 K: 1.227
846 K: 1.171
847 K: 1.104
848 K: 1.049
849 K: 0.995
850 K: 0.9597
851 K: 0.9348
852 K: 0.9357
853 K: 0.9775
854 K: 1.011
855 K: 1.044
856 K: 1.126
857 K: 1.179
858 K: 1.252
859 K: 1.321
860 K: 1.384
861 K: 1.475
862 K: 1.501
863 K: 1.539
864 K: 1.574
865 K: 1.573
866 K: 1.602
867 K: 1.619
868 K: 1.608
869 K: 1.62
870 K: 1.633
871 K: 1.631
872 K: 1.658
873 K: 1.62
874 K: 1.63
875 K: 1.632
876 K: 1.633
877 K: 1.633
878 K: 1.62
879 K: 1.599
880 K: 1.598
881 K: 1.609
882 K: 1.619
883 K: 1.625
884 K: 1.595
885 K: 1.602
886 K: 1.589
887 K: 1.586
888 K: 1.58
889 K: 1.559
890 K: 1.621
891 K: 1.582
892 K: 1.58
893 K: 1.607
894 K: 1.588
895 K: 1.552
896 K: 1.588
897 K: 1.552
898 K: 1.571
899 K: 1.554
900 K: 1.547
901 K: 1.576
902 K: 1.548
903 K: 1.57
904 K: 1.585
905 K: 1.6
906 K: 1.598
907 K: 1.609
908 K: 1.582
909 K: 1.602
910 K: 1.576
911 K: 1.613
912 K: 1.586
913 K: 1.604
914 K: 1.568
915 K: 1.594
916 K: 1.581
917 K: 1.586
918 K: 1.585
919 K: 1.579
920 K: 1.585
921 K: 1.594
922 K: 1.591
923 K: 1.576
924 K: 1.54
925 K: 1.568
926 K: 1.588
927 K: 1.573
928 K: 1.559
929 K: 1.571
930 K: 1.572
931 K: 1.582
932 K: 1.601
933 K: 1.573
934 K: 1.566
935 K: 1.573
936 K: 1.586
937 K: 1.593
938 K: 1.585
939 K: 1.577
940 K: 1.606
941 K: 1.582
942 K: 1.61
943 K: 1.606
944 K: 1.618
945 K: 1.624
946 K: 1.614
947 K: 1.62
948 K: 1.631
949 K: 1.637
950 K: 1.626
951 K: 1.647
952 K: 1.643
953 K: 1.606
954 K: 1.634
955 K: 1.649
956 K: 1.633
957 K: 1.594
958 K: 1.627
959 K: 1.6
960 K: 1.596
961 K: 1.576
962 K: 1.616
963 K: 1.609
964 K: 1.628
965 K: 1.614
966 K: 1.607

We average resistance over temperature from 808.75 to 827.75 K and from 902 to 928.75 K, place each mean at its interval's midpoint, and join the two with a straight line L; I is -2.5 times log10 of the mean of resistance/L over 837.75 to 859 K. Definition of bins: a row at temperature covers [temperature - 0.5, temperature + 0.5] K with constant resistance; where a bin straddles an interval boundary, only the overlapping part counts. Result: 0.34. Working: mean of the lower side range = 1.66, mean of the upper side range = 1.58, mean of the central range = 1.19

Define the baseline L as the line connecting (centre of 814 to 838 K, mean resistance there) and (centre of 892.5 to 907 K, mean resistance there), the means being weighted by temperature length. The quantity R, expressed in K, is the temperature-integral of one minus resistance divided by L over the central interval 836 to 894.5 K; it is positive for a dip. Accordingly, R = 5.82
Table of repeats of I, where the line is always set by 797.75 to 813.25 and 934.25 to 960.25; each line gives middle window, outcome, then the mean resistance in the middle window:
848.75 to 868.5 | 0.24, 1.28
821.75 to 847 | 0.05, 1.53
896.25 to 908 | 0.02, 1.57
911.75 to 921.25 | 0.02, 1.59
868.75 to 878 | -0.02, 1.63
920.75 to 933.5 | 0.02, 1.58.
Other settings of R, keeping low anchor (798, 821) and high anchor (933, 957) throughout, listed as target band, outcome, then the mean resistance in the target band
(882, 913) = 0.59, 1.58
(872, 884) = -0.02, 1.62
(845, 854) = 3.30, 1.03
